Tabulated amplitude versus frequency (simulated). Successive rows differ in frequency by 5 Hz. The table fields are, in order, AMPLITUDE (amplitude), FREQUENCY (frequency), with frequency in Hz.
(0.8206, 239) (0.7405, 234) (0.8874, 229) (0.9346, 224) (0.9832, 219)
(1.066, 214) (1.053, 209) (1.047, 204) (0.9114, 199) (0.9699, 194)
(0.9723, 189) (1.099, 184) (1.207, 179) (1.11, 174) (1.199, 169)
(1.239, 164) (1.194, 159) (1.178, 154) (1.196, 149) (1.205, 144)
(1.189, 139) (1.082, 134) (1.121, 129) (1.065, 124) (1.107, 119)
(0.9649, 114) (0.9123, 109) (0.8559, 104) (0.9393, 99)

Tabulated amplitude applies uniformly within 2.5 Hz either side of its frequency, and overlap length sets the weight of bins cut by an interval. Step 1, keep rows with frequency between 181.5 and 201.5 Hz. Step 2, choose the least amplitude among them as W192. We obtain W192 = 0.9114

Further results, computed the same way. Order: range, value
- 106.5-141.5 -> 0.9123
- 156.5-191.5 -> 0.9723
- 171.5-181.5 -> 1.11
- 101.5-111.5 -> 0.8559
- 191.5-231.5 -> 0.8874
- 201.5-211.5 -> 1.047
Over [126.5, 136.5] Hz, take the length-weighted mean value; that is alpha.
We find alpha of 1.1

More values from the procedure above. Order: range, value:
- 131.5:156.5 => 1.17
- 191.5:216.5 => 1.01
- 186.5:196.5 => 0.971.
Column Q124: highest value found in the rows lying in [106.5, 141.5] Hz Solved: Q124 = 1.189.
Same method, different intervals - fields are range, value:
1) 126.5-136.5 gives 1.121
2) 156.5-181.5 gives 1.239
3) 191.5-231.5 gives 1.066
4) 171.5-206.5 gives 1.207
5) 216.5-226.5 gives 0.9832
